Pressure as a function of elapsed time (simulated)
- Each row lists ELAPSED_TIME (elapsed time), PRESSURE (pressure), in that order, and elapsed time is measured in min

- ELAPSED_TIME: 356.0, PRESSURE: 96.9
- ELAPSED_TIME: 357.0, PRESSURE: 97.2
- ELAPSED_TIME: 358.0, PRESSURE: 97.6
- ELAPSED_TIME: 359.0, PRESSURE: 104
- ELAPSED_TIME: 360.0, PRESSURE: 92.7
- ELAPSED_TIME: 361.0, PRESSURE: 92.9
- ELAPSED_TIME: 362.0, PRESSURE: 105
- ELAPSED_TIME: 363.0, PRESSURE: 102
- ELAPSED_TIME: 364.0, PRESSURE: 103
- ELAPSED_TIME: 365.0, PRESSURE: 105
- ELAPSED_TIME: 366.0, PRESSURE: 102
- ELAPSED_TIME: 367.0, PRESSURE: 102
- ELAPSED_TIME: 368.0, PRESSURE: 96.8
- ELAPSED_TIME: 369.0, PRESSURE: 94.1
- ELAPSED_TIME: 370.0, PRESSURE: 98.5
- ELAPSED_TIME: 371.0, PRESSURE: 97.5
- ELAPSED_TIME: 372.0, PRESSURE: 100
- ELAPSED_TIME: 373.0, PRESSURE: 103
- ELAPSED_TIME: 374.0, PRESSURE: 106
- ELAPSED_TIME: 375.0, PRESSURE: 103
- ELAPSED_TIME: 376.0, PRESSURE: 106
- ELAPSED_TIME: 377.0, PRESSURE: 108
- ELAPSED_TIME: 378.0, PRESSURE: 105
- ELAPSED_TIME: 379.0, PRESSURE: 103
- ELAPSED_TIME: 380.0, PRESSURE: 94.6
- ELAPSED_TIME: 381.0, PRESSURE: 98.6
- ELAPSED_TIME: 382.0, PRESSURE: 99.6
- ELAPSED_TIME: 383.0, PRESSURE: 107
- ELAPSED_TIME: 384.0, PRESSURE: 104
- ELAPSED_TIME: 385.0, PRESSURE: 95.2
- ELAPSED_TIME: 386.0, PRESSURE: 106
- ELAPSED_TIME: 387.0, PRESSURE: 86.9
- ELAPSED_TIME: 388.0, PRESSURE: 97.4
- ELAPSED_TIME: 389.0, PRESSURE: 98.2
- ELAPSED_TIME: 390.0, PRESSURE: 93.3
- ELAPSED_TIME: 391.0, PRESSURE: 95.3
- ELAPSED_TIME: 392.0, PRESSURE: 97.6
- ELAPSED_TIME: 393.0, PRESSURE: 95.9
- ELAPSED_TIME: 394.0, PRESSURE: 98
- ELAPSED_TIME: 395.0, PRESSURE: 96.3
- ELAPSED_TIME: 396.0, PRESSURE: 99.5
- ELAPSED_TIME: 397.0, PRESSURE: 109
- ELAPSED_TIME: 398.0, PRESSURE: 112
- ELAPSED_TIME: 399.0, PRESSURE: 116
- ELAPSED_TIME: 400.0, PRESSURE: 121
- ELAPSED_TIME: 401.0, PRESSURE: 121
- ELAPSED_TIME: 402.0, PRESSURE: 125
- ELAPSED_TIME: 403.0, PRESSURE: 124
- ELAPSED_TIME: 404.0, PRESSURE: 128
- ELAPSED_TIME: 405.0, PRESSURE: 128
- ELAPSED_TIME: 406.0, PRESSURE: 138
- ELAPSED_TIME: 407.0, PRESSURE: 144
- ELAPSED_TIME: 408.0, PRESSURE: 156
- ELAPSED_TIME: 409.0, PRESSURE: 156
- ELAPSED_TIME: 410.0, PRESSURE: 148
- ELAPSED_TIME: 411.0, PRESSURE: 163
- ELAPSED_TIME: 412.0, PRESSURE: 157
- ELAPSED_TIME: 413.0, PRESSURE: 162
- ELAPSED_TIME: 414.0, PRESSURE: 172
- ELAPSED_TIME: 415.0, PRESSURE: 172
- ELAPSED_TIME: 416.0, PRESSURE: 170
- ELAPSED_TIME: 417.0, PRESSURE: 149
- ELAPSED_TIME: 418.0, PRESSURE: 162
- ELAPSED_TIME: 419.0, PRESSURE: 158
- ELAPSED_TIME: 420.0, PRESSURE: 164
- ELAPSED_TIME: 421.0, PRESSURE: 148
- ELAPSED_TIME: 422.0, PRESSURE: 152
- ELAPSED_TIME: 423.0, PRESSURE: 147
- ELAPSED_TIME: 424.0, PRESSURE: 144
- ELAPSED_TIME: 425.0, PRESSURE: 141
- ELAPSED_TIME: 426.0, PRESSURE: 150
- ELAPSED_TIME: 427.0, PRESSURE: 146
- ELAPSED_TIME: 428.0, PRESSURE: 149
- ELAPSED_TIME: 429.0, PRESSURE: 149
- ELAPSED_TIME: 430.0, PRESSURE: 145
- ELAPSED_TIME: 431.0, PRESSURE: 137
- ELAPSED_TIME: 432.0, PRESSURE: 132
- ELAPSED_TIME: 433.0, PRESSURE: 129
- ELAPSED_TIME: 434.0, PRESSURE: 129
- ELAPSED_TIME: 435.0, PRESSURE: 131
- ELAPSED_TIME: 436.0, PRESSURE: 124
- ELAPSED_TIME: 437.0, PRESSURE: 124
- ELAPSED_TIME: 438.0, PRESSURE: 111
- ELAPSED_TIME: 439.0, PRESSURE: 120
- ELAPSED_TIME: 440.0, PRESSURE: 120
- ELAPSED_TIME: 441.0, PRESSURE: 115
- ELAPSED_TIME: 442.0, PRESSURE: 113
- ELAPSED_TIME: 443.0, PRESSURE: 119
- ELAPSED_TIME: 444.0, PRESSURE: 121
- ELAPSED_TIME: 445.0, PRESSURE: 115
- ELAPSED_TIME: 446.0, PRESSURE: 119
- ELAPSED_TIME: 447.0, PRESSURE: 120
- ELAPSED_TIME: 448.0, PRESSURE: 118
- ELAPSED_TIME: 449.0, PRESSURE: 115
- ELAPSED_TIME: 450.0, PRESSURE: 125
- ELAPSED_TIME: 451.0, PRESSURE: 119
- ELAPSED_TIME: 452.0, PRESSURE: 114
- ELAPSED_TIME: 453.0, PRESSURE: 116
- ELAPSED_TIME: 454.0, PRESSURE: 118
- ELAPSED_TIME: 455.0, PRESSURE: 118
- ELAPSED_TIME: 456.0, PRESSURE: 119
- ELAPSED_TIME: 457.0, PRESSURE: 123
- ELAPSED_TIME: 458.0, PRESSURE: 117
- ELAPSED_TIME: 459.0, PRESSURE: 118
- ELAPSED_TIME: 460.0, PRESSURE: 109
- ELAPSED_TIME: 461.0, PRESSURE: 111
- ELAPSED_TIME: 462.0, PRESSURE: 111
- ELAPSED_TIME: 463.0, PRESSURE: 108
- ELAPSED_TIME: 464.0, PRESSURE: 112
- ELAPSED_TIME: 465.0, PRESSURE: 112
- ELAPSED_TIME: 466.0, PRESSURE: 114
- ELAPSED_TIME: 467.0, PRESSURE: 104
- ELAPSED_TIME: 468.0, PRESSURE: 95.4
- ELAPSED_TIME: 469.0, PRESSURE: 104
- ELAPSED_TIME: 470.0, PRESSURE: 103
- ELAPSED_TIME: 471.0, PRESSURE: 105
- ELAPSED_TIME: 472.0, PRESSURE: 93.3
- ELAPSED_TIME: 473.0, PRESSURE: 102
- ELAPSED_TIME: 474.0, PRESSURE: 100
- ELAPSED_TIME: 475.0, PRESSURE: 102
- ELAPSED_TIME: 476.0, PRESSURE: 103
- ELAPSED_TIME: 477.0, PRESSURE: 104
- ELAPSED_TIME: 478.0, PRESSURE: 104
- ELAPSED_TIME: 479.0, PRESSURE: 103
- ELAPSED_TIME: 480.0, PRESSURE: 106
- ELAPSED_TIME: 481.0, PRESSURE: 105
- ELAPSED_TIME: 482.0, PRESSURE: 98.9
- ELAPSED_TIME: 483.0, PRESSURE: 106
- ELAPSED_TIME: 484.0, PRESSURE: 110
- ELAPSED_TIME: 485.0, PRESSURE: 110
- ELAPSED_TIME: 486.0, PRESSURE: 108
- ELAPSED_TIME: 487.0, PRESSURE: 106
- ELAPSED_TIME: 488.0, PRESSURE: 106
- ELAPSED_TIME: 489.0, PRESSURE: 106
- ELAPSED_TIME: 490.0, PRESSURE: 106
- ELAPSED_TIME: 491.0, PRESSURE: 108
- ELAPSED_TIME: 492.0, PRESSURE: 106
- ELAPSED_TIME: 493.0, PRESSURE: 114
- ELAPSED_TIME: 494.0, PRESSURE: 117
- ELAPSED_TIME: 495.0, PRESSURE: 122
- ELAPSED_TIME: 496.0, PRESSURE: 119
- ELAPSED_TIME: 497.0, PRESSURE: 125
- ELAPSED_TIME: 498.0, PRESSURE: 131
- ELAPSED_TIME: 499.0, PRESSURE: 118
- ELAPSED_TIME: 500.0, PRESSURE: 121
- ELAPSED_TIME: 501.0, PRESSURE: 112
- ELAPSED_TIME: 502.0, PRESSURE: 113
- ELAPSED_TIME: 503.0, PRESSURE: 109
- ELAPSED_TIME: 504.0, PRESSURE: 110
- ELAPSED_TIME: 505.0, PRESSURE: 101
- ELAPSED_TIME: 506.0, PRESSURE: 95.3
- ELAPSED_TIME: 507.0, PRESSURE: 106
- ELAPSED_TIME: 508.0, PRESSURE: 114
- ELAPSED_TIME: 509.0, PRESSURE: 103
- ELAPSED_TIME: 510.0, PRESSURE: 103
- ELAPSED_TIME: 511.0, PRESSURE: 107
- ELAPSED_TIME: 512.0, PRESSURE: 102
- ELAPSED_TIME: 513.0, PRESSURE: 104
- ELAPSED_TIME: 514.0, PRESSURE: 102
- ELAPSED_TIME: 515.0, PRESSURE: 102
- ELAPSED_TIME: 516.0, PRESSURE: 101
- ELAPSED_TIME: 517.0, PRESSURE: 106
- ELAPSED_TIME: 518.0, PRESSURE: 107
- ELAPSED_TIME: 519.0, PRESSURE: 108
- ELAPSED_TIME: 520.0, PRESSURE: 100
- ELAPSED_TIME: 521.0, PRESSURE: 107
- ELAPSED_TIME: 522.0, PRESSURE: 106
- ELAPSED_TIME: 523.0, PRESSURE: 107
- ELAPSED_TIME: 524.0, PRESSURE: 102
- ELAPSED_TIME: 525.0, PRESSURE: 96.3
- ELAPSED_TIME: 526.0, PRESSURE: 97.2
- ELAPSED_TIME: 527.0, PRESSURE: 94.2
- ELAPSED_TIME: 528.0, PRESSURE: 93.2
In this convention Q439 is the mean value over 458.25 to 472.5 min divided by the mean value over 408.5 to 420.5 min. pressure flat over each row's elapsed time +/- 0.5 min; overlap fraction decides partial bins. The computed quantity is 0.7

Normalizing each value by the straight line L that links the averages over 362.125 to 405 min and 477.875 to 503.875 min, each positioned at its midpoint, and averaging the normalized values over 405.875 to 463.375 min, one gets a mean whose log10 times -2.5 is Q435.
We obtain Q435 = -0.24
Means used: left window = 104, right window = 111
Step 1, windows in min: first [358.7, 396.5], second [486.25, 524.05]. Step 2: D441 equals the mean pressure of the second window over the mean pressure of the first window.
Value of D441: 1.1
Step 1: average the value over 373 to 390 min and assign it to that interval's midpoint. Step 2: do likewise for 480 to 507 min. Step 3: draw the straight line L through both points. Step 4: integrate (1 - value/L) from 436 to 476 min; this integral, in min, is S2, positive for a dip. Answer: -2.05 min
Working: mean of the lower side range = 101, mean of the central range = 113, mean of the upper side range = 111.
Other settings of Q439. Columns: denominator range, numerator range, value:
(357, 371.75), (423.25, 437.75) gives 1.38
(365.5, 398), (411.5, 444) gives 1.41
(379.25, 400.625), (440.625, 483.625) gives 1.09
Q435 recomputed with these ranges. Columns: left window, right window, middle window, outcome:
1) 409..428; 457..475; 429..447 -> 0.10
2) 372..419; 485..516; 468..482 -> 0.10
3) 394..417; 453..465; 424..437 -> -0.10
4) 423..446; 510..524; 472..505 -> 0.04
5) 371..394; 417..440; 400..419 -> -0.19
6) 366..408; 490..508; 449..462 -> -0.06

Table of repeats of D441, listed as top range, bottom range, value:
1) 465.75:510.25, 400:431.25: 0.73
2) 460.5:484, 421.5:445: 0.79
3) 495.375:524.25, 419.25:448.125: 0.82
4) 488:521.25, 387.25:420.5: 0.84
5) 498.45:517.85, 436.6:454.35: 0.91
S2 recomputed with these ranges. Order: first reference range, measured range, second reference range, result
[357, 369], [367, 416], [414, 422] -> 6.03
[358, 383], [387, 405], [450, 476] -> -0.69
